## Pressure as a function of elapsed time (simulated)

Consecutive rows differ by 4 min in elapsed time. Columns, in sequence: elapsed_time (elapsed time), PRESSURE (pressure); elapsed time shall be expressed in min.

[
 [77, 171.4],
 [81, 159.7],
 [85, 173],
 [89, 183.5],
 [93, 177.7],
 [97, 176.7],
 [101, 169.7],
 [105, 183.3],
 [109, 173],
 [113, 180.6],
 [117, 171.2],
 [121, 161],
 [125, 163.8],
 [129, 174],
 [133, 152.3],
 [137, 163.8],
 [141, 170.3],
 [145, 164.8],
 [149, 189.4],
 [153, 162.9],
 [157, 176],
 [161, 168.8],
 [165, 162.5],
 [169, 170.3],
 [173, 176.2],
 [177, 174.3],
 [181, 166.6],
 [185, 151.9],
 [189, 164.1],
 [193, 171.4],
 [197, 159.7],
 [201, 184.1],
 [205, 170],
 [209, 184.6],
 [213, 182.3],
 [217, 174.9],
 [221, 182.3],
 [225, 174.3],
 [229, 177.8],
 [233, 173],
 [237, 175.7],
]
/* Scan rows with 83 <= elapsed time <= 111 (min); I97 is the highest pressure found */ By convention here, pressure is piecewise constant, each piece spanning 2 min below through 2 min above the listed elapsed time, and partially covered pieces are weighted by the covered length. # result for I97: 183.5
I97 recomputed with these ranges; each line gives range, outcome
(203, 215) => 184.6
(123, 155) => 189.4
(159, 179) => 176.2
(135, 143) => 170.3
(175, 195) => 174.3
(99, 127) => 183.3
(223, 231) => 177.8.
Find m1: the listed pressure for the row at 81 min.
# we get 159.7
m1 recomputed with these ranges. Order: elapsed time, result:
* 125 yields 163.8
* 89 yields 183.5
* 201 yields 184.1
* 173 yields 176.2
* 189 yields 164.1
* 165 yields 162.5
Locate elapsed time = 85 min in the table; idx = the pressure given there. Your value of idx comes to 173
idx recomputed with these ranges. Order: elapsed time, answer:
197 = 159.7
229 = 177.8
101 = 169.7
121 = 161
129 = 174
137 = 163.8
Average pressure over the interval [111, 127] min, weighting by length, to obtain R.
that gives 169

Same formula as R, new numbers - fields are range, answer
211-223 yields 180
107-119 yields 175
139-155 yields 172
